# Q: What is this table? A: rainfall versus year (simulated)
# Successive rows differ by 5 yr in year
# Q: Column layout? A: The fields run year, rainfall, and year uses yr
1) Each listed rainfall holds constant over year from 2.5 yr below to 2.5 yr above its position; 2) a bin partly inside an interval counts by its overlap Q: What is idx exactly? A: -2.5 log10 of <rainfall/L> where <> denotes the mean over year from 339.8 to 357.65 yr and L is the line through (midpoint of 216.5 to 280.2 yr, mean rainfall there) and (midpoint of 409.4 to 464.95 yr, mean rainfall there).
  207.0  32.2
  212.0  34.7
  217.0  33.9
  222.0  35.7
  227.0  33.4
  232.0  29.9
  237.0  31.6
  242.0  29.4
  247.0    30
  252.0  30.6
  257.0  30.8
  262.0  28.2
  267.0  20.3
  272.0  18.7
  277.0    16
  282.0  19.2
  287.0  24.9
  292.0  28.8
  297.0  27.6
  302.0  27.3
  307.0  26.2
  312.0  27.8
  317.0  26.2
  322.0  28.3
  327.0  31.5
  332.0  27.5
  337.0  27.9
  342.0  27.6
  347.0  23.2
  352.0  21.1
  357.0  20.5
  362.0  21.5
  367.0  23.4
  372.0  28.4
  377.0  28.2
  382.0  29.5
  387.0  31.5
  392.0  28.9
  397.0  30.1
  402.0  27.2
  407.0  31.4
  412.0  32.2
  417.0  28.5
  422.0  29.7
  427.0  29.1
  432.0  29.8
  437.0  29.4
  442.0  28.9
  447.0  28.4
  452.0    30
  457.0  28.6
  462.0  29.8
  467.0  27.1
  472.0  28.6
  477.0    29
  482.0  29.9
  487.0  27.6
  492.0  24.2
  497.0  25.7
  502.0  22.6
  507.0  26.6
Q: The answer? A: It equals 0.23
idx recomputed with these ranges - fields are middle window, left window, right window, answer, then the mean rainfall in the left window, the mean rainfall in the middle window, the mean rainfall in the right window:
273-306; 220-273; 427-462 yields 0.221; 29.2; 23.8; 29.2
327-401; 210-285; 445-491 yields 0.072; 28.1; 26.6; 28.6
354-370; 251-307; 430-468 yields 0.216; 24.7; 22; 29.1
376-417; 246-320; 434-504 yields -0.112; 25.4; 29.9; 27.9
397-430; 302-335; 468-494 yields -0.069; 27.9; 29.7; 27.9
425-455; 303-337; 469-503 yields -0.078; 27.9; 29.3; 27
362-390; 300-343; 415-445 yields 0.036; 27.8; 27.6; 29.2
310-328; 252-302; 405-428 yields -0.083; 24.3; 28.2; 30.2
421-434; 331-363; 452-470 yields -0.082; 24.2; 29.5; 28.7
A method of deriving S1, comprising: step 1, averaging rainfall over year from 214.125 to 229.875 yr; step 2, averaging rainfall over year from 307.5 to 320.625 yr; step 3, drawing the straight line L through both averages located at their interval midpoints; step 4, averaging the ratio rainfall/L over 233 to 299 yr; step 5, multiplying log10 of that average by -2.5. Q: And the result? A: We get 0.19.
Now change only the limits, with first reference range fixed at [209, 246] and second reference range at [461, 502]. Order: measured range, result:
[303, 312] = 0.154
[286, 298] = 0.145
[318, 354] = 0.135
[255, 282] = 0.382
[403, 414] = -0.084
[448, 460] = -0.049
